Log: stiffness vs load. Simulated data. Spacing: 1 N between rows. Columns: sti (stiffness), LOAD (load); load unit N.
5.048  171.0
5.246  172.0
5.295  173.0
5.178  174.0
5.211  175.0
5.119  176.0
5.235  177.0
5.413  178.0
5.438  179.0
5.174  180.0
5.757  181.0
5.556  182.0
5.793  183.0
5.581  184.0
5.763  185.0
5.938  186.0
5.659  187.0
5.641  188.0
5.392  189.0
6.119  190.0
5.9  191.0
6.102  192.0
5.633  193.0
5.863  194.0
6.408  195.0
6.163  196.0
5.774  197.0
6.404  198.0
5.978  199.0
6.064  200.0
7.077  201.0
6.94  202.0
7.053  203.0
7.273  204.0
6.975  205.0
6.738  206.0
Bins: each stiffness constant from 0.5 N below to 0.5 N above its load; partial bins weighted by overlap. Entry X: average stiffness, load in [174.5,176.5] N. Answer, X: 5.17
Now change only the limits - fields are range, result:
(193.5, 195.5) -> 6.14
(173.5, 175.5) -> 5.19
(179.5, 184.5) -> 5.57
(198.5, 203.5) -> 6.62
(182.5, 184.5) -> 5.69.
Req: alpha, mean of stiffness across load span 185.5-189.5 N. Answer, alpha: 5.66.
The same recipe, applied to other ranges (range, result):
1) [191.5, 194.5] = 5.87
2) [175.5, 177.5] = 5.18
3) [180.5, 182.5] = 5.66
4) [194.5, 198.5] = 6.19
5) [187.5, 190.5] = 5.72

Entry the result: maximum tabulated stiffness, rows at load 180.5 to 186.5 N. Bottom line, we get 5.938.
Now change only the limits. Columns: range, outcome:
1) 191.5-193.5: 6.102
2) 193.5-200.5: 6.408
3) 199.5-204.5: 7.273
